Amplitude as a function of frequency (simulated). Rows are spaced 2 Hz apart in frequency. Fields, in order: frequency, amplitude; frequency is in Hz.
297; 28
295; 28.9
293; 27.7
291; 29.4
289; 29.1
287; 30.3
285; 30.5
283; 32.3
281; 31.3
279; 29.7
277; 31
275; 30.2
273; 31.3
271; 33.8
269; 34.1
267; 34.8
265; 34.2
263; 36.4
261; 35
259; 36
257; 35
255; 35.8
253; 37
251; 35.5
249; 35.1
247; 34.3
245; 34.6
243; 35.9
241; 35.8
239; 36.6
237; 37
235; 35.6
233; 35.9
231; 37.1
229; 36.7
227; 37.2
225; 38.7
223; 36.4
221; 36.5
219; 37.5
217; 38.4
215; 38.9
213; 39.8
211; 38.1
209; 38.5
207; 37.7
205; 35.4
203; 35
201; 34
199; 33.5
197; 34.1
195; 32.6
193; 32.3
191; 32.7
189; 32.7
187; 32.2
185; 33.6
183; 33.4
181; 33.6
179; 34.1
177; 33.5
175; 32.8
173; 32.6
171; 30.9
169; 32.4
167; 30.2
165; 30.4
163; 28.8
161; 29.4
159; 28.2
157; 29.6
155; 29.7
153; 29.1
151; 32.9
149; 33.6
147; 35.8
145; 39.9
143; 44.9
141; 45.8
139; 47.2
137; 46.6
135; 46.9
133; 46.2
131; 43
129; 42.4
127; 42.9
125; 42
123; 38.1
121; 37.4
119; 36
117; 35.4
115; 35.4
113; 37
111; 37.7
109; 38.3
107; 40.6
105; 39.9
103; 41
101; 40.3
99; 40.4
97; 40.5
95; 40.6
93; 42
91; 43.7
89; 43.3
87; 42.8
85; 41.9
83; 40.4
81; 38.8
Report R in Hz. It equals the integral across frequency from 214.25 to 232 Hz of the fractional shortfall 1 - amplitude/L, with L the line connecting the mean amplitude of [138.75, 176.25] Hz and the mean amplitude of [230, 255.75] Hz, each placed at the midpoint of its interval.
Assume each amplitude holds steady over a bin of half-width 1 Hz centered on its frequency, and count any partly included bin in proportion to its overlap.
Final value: -1.1 Hz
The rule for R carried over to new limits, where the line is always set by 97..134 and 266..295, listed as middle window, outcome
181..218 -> 0.12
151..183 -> 5.02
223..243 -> -1.88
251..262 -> -1.17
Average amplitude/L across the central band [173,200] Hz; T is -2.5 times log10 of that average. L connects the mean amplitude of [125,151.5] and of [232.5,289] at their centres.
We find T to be 0.18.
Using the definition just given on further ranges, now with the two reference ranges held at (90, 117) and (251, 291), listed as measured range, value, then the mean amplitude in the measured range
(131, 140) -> -0.20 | 46.3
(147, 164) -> 0.23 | 30.5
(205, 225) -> -0.08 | 37.9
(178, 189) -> 0.10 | 33.3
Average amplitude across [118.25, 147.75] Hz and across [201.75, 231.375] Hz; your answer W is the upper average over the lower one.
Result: 0.88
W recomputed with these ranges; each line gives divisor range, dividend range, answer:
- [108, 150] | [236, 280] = 0.85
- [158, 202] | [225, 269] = 1.11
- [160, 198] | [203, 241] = 1.16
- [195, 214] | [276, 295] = 0.83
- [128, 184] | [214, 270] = 1.01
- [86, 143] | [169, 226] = 0.85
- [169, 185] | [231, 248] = 1.09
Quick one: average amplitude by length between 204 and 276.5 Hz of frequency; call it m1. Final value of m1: 36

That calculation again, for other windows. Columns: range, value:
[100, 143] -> 41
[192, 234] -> 36.4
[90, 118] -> 39.5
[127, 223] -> 35.8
